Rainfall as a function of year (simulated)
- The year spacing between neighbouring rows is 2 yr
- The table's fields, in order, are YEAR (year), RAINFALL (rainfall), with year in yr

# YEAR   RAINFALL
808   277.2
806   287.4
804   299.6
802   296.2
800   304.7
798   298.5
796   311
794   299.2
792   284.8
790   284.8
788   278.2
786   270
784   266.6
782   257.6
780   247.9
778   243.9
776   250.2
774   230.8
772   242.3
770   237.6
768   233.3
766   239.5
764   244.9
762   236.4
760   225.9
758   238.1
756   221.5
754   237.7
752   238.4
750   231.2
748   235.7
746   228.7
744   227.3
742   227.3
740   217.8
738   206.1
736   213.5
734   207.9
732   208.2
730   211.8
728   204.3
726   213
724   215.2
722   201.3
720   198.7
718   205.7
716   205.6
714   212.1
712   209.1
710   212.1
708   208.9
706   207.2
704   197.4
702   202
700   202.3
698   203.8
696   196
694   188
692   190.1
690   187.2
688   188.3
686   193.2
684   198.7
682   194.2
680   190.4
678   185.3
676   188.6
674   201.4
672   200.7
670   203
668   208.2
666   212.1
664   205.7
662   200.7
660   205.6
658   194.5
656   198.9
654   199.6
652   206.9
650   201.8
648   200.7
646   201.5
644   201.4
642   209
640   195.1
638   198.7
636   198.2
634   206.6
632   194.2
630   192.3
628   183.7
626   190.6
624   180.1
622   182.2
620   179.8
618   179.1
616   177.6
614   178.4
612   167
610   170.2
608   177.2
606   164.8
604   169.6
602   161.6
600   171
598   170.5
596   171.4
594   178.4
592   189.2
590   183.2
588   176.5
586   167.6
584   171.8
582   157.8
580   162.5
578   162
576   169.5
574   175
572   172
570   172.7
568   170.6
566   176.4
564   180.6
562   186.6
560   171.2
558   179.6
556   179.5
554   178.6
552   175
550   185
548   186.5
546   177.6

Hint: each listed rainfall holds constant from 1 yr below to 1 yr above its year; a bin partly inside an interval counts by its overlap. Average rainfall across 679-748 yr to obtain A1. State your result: 206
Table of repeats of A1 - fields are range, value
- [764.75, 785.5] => 246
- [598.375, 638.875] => 181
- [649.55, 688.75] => 199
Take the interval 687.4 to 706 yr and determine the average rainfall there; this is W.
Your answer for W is 196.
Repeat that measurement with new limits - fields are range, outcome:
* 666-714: 199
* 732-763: 226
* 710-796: 234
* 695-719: 205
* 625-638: 195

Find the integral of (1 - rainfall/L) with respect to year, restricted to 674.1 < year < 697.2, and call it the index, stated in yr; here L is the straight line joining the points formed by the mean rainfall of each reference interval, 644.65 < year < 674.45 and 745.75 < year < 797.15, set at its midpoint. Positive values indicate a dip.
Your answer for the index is 2.4 yr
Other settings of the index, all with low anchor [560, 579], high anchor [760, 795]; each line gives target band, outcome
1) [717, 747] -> 3.1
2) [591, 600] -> 0.4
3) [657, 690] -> 2.5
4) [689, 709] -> 2.3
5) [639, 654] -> 0.1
